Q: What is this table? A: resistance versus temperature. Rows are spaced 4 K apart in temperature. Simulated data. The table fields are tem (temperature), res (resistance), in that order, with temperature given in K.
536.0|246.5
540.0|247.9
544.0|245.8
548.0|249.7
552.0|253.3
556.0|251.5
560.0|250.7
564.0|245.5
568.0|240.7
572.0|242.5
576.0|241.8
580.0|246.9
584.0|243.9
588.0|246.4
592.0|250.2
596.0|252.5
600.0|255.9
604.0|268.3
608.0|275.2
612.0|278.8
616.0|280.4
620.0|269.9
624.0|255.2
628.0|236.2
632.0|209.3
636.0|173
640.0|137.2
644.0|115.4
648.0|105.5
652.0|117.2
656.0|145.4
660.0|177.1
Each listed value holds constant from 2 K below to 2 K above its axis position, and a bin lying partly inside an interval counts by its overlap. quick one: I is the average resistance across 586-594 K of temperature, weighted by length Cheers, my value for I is 248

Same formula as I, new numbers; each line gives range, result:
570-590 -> 244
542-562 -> 250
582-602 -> 250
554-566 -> 249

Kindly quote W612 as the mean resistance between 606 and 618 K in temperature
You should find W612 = 278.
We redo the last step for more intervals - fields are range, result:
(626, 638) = 206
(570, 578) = 242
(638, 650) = 119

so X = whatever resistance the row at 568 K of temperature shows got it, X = 240.7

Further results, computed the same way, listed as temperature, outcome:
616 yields 280.4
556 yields 251.5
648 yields 105.5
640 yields 137.2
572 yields 242.5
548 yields 249.7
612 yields 278.8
